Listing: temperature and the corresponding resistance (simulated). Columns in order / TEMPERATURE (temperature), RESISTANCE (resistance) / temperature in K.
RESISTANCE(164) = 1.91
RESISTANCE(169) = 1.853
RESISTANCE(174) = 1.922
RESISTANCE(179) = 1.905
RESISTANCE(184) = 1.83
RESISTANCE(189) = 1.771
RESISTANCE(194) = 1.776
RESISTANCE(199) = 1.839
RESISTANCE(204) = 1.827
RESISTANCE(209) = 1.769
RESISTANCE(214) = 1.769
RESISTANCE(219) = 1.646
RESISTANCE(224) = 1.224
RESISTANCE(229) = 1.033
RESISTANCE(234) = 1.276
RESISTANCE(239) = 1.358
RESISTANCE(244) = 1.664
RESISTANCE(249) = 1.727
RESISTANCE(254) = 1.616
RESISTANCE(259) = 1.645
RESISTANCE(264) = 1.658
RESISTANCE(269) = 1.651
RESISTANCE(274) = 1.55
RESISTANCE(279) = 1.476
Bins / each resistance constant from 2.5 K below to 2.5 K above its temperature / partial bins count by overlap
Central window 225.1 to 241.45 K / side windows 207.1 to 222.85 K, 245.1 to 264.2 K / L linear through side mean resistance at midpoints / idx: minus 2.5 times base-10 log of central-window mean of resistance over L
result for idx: 0.34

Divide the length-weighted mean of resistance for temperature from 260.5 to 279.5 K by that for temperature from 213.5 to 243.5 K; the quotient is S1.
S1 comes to 1.16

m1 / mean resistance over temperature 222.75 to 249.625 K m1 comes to 1.36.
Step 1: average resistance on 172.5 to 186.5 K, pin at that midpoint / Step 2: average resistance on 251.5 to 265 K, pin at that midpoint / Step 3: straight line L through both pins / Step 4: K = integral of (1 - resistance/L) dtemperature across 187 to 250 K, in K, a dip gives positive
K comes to 6.38 K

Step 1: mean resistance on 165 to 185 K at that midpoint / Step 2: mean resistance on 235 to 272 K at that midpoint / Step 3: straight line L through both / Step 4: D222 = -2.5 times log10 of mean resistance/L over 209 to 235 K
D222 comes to 0.198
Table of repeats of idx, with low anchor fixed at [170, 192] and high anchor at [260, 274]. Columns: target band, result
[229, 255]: 0.151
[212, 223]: 0.079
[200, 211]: -0.007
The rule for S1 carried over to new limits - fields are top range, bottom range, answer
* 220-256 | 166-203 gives 0.77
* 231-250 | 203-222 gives 0.85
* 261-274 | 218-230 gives 1.27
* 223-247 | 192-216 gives 0.74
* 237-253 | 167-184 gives 0.85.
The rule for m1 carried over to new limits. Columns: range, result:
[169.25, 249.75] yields 1.65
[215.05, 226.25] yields 1.48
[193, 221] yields 1.77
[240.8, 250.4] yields 1.67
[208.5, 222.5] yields 1.69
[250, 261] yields 1.64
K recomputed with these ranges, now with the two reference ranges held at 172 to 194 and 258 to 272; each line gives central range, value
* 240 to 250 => 0.3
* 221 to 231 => 3.4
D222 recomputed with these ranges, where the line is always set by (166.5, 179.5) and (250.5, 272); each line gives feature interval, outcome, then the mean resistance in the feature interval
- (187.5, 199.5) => 0.03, 1.79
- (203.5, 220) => 0.02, 1.75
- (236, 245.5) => 0.15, 1.48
